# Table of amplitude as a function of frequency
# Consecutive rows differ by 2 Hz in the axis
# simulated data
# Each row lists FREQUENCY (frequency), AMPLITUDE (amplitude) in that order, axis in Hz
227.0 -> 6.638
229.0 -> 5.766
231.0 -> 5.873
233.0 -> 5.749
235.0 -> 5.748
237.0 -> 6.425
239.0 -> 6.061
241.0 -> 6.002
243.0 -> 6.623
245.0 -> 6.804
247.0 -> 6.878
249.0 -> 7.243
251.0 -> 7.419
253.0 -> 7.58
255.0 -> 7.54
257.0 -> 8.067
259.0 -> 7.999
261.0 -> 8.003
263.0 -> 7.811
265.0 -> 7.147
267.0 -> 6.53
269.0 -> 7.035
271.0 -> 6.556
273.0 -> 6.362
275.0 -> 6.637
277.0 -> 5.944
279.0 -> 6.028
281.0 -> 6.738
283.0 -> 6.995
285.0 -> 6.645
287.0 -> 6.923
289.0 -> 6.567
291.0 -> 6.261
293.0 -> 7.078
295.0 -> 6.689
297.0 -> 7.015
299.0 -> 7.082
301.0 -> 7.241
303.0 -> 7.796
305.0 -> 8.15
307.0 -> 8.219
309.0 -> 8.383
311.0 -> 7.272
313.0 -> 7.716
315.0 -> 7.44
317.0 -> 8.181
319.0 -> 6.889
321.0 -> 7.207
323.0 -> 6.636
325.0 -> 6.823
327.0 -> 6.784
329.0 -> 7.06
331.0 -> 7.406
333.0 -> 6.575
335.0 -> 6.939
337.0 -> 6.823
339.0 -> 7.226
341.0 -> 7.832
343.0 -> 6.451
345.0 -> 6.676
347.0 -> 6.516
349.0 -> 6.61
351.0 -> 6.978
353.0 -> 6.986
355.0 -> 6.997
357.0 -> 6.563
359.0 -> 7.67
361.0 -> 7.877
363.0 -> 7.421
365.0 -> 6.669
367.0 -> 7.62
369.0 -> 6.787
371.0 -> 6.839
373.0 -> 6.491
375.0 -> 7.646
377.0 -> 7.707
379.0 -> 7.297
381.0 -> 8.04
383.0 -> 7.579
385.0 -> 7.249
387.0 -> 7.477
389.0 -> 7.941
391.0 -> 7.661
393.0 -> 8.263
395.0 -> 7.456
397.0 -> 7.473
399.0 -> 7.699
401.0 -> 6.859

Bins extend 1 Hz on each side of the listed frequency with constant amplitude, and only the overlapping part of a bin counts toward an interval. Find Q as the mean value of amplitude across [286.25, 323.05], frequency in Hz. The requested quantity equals 7.32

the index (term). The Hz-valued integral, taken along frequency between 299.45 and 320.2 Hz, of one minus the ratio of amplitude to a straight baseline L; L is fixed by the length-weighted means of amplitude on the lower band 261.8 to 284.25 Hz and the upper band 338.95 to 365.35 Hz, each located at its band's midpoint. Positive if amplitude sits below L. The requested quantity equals -2.5 Hz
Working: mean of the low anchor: 6.72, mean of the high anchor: 7.04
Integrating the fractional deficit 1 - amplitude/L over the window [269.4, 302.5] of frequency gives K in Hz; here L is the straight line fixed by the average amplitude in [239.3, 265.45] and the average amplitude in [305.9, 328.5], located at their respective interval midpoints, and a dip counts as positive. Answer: 2.9 Hz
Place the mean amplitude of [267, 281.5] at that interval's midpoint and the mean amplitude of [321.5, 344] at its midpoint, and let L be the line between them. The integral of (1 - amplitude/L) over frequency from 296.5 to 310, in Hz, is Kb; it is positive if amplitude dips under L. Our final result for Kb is -2.0 Hz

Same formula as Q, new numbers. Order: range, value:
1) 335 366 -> 7.02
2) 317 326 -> 7.03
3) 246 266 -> 7.57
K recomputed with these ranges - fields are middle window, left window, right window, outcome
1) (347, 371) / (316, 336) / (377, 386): 0.92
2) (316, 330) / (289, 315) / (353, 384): 0.50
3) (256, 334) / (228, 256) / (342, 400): -3.23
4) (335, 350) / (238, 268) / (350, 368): 0.66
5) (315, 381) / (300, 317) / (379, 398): 5.49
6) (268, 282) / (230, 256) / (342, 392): 0.60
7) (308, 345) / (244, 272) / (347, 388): 0.33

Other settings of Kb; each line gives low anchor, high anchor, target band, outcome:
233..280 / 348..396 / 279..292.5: 0.6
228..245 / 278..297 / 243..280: -4.1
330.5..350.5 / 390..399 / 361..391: 0.3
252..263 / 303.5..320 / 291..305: 1.1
